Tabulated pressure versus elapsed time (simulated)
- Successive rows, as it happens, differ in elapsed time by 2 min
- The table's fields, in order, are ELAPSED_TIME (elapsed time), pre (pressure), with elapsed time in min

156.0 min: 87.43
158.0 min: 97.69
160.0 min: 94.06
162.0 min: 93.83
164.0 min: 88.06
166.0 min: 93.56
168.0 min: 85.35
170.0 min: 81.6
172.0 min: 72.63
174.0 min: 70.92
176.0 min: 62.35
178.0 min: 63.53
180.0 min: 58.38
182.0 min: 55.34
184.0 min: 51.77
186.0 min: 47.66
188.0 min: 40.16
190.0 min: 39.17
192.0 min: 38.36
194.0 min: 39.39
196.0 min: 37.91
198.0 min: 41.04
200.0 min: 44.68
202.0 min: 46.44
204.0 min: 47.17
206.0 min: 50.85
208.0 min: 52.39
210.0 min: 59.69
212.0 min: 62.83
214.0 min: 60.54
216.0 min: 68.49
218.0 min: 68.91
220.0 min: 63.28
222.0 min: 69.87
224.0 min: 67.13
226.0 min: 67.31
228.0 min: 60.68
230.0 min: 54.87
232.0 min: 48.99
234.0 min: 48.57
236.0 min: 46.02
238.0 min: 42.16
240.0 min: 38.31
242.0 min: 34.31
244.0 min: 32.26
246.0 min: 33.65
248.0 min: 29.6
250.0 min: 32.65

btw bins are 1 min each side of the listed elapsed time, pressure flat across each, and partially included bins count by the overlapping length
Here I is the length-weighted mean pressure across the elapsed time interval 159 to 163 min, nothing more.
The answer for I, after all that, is 93.9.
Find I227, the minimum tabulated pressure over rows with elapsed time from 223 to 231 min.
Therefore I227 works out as 54.87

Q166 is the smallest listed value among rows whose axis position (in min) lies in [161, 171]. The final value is 81.6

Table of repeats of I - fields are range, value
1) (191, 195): 38.9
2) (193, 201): 40.8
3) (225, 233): 58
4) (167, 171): 83.5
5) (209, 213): 61.3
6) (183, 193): 43.4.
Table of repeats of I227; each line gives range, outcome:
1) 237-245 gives 32.26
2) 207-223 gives 52.39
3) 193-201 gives 37.91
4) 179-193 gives 38.36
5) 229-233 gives 48.99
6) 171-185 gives 51.77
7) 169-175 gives 70.92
